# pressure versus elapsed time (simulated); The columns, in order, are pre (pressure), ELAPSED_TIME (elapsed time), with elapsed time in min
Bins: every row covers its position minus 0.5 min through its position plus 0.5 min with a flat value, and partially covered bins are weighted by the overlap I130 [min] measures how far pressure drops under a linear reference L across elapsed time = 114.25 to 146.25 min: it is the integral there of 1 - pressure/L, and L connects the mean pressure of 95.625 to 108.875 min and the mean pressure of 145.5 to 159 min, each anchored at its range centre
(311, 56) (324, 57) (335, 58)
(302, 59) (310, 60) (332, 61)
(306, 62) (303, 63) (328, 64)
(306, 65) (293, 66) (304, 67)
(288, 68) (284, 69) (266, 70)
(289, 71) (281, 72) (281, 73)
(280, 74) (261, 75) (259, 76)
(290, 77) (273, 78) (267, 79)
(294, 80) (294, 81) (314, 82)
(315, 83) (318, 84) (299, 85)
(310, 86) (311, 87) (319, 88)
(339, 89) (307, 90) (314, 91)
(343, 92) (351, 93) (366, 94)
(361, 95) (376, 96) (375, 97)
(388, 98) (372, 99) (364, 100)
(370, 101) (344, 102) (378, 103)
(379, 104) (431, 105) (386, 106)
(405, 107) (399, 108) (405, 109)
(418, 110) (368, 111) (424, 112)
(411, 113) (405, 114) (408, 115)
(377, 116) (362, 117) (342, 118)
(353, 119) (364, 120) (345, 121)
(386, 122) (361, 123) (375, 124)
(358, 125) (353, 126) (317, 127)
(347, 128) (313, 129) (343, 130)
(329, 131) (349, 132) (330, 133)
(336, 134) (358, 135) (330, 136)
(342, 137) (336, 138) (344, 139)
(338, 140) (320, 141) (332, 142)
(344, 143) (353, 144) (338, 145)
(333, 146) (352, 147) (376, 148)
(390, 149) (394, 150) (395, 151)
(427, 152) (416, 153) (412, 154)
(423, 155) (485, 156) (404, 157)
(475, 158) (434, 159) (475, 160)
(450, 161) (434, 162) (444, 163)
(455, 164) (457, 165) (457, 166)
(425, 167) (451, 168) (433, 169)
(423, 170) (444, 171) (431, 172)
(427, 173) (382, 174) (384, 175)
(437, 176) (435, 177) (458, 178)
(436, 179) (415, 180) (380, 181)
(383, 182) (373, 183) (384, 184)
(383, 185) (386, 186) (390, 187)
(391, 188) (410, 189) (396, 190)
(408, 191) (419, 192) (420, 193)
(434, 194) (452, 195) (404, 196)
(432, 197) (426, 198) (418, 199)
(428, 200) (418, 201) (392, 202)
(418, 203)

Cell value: 3.91 min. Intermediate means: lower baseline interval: 383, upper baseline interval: 407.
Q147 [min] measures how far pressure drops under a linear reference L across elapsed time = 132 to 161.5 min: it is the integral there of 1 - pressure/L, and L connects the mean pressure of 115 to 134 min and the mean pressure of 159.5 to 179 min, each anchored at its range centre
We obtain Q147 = 1.1 min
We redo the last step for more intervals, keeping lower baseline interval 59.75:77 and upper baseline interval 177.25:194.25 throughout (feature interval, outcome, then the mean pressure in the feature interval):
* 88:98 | -1.04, 349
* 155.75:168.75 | -2.29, 449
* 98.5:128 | -3.79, 377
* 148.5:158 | -1.18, 419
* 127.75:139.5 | 0.54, 338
